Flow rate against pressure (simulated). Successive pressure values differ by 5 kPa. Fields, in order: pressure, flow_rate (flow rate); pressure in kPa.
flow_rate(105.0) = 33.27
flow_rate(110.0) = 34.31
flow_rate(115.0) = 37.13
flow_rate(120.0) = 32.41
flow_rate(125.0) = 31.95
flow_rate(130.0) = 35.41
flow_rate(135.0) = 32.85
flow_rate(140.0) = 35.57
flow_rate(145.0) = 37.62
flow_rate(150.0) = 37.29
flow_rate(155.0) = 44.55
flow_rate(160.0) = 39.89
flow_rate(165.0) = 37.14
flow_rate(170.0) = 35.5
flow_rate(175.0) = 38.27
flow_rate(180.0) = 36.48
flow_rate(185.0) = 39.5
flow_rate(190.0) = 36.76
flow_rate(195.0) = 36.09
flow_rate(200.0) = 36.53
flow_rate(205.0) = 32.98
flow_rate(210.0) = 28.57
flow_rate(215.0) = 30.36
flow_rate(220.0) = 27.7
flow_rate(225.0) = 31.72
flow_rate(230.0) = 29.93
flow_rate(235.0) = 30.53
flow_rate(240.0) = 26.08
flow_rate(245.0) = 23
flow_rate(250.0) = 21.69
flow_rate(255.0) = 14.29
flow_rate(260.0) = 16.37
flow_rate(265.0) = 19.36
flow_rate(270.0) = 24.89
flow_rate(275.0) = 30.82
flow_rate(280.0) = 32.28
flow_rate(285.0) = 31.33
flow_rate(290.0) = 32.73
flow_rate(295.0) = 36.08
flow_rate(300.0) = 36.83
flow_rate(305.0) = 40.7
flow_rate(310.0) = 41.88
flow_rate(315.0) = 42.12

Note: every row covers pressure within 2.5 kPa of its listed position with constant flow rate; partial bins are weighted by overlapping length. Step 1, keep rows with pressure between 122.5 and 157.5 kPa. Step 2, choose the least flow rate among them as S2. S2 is 31.95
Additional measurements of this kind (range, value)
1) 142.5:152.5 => 37.29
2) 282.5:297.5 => 31.33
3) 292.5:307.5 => 36.08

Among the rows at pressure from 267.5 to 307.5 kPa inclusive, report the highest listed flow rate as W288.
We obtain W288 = 40.7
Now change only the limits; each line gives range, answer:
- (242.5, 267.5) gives 23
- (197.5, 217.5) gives 36.53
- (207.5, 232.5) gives 31.72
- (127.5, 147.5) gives 37.62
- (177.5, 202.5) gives 39.5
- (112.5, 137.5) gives 37.13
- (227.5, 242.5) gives 30.53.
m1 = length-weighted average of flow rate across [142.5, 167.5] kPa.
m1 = 39.3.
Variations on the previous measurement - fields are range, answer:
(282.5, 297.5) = 33.4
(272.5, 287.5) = 31.5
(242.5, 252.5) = 22.3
